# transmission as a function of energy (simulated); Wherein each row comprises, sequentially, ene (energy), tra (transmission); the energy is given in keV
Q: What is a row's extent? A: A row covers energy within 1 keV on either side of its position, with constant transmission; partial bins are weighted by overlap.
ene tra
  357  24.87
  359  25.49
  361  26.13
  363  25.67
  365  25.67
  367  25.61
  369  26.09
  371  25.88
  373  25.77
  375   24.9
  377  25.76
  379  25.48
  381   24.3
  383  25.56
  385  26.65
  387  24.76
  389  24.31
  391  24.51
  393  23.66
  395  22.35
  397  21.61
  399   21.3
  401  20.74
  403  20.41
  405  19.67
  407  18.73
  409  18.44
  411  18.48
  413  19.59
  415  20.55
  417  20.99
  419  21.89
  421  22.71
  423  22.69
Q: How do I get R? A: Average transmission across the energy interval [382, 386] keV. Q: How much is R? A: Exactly 26.1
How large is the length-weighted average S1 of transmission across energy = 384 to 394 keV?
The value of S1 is 24.8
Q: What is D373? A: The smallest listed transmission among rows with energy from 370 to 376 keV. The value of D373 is 24.9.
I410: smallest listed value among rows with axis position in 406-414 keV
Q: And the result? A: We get 18.44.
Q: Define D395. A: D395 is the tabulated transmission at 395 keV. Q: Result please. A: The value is 22.35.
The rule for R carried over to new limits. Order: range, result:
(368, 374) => 25.9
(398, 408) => 20.2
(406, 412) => 18.6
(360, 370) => 25.8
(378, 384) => 25.1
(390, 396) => 23.5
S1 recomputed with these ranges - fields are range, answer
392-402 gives 21.9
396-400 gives 21.5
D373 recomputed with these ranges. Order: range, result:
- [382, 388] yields 24.76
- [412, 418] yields 19.59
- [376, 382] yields 24.3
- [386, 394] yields 23.66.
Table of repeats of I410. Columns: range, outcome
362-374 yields 25.61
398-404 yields 20.41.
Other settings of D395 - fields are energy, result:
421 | 22.71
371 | 25.88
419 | 21.89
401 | 20.74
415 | 20.55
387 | 24.76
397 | 21.61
